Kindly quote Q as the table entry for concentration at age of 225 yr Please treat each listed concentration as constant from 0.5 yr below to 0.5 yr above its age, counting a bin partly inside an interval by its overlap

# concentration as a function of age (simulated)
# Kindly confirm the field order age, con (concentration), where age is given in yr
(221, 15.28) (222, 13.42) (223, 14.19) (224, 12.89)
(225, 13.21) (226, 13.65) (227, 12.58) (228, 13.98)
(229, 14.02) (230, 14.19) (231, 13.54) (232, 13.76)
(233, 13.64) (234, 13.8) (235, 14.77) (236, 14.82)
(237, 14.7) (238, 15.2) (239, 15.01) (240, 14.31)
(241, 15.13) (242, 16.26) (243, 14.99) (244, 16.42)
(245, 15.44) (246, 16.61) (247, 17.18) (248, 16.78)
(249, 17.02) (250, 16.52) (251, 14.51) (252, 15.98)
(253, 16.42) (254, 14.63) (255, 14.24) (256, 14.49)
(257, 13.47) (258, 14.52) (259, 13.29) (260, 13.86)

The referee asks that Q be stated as 13.21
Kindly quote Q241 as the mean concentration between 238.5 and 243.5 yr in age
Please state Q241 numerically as 15.1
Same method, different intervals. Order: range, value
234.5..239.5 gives 14.9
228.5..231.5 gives 13.9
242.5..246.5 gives 15.9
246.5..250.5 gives 16.9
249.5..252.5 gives 15.7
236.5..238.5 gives 14.9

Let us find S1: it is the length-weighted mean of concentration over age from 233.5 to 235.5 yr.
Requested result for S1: 14.3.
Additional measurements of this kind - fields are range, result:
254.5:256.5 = 14.4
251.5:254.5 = 15.7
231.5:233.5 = 13.7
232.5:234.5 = 13.7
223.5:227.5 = 13.1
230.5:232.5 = 13.6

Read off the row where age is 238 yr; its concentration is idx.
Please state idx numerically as 15.2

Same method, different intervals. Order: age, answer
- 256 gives 14.49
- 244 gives 16.42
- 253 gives 16.42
